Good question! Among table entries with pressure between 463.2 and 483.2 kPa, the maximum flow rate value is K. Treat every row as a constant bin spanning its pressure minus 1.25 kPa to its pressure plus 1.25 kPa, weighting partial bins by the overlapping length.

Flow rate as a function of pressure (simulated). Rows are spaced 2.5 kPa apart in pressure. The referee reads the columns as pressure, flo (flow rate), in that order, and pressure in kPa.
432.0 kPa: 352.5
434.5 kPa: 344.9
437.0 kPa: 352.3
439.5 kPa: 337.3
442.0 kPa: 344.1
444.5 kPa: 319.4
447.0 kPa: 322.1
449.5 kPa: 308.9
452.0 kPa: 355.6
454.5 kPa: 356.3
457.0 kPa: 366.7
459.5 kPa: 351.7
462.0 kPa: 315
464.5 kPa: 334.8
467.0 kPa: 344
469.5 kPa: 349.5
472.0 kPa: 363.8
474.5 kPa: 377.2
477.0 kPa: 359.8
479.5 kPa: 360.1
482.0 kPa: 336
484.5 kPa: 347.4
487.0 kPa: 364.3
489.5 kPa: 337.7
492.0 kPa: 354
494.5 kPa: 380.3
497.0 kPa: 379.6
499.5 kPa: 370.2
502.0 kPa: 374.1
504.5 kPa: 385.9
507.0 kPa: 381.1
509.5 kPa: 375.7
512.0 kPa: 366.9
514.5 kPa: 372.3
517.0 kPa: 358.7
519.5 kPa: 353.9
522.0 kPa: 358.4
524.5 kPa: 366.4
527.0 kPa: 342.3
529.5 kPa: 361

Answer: 377.2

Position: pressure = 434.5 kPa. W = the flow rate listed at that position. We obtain 344.9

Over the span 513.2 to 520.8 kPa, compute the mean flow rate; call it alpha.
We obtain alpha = 362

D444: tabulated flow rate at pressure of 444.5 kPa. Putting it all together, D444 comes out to 319.4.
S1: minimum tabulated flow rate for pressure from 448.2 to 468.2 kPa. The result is 308.9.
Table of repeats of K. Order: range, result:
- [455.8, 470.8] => 366.7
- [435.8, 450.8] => 352.3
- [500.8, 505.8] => 385.9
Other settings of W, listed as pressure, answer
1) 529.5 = 361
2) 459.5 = 351.7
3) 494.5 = 380.3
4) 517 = 358.7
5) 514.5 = 372.3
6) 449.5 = 308.9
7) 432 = 352.5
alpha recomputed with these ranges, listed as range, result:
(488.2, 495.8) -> 358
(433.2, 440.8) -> 345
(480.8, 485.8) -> 342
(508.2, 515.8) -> 372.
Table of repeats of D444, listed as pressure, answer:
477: 359.8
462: 315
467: 344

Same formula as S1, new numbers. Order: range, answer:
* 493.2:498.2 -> 379.6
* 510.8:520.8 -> 353.9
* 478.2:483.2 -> 336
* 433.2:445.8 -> 319.4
